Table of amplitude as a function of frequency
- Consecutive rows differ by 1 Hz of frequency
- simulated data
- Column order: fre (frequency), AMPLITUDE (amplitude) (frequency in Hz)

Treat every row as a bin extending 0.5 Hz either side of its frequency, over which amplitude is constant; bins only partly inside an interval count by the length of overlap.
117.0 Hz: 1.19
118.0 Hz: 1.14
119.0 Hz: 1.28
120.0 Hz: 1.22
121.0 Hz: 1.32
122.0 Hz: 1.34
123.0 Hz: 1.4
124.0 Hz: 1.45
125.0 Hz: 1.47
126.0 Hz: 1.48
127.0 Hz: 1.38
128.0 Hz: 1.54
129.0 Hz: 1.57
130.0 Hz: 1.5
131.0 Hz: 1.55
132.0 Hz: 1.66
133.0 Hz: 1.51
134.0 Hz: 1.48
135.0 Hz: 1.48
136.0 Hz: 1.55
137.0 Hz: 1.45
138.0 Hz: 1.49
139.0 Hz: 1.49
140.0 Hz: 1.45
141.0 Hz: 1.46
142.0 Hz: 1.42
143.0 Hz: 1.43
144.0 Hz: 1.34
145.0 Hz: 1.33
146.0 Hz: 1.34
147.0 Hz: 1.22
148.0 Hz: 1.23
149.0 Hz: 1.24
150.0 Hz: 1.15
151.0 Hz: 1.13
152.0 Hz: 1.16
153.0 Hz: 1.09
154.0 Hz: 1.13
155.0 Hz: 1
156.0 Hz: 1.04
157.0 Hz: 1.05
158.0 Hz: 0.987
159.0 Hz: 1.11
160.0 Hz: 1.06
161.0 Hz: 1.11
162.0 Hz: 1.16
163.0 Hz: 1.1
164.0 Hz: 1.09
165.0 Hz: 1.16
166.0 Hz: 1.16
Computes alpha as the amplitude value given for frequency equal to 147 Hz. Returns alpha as 1.22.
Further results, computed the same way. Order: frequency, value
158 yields 0.987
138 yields 1.49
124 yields 1.45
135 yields 1.48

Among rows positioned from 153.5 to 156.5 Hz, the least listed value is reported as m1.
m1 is 1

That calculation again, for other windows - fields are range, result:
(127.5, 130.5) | 1.5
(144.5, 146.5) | 1.33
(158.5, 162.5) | 1.06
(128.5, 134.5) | 1.48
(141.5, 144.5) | 1.34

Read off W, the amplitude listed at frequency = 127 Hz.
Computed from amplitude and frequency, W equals 1.38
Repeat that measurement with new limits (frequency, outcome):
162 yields 1.16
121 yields 1.32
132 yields 1.66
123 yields 1.4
